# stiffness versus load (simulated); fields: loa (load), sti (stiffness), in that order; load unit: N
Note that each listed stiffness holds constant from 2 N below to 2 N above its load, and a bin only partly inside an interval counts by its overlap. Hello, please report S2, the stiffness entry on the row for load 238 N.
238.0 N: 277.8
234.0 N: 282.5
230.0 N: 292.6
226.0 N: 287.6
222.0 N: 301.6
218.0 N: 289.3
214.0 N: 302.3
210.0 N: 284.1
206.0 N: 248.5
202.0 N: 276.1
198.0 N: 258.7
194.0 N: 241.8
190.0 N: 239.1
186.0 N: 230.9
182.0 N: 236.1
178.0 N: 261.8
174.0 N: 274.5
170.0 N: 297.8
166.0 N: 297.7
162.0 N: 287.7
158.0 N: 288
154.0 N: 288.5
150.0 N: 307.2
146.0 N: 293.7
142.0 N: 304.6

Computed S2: 277.8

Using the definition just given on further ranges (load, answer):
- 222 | 301.6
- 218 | 289.3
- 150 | 307.2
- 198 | 258.7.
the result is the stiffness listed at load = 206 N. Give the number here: 248.5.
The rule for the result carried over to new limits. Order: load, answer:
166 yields 297.7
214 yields 302.3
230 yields 292.6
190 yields 239.1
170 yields 297.8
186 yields 230.9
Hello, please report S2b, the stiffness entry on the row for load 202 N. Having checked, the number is 276.1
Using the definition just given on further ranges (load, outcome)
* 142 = 304.6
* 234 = 282.5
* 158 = 288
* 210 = 284.1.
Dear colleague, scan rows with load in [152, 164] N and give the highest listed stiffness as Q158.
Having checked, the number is 288.5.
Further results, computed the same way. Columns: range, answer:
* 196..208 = 276.1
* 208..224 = 302.3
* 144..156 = 307.2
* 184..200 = 258.7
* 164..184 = 297.8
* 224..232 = 292.6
